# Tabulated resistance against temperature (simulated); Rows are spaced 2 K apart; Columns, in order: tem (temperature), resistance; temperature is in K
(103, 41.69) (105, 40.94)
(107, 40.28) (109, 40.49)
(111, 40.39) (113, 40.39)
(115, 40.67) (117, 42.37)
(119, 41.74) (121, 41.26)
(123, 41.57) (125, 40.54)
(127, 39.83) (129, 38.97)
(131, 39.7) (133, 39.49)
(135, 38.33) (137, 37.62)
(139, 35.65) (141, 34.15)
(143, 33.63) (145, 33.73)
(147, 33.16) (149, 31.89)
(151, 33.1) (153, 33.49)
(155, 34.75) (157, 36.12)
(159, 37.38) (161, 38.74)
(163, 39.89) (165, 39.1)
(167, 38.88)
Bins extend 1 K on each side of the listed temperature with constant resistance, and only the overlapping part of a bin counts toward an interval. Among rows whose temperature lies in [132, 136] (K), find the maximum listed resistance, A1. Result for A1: 39.49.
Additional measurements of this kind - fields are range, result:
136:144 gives 37.62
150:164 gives 39.89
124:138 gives 40.54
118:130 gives 41.74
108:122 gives 42.37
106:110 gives 40.49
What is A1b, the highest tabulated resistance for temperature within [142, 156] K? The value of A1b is 34.75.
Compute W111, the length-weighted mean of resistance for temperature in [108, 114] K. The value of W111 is 40.4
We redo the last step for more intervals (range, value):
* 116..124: 41.7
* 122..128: 40.6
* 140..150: 33.3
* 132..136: 38.9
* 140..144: 33.9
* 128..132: 39.3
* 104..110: 40.6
